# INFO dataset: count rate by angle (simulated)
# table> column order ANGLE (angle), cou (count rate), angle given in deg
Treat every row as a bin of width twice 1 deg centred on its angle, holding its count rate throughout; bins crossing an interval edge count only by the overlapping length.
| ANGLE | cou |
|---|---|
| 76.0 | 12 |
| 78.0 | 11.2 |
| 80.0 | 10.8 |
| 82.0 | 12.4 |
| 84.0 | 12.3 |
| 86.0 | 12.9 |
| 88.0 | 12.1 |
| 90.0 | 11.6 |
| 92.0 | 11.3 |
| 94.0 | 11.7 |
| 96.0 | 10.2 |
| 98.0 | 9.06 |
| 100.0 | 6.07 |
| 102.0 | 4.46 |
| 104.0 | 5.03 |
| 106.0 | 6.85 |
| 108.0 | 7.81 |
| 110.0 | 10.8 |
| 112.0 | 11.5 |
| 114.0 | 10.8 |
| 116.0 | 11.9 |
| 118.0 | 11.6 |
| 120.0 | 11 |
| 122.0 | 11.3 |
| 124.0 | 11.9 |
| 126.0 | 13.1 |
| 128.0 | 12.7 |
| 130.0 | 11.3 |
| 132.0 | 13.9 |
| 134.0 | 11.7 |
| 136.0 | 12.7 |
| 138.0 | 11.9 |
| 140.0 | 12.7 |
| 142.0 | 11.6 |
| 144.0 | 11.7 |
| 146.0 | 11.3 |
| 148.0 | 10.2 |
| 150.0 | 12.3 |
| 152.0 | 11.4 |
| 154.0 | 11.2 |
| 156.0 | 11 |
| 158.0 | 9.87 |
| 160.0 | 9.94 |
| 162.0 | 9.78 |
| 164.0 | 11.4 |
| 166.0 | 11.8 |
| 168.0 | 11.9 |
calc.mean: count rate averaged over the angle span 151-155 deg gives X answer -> 11.3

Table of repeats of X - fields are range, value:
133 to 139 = 12.1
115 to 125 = 11.5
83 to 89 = 12.4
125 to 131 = 12.4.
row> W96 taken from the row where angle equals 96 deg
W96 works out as 10.2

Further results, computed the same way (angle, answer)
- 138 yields 11.9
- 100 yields 6.07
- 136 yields 12.7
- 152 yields 11.4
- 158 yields 9.87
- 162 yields 9.78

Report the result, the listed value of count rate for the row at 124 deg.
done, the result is 11.9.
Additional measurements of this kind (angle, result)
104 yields 5.03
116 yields 11.9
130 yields 11.3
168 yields 11.9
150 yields 12.3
